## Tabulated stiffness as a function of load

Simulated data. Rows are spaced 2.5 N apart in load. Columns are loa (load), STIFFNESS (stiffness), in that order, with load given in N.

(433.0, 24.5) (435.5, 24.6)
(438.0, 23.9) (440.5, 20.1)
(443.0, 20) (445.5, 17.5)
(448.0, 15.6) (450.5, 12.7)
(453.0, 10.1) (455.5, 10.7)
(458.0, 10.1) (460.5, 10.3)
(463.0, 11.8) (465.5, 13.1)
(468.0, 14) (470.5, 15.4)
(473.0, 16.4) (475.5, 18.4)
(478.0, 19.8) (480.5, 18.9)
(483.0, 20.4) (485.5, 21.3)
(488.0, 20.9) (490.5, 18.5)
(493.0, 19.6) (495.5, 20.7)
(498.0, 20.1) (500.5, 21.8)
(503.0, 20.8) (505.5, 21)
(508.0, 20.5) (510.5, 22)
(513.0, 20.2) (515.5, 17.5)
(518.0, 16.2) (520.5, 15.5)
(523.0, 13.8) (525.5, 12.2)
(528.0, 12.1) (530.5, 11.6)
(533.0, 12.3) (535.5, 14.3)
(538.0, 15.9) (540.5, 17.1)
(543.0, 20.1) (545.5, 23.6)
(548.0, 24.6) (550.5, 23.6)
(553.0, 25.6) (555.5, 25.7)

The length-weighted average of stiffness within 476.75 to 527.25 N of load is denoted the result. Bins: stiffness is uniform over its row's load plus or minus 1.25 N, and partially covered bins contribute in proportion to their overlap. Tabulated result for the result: 19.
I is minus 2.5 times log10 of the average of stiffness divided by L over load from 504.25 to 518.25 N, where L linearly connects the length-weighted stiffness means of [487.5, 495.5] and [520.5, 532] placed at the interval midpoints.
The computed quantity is -0.25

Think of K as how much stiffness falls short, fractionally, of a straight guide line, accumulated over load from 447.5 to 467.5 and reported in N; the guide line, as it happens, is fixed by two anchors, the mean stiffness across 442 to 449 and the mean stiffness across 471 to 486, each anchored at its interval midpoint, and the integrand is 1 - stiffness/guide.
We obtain 7.0 N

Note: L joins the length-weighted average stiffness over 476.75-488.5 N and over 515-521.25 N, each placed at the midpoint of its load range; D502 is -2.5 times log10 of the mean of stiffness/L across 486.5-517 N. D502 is -0.12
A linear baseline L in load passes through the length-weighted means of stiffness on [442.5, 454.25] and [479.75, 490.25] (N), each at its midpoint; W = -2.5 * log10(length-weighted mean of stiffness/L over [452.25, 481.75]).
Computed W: 0.25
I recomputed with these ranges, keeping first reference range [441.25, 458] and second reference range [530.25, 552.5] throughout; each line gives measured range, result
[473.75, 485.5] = -0.23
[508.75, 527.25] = 0.05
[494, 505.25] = -0.24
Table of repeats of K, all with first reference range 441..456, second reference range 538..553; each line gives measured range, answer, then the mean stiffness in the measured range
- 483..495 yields -1.7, 20.1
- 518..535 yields 5.9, 13.2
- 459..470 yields 2.5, 12.5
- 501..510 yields -1.0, 21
